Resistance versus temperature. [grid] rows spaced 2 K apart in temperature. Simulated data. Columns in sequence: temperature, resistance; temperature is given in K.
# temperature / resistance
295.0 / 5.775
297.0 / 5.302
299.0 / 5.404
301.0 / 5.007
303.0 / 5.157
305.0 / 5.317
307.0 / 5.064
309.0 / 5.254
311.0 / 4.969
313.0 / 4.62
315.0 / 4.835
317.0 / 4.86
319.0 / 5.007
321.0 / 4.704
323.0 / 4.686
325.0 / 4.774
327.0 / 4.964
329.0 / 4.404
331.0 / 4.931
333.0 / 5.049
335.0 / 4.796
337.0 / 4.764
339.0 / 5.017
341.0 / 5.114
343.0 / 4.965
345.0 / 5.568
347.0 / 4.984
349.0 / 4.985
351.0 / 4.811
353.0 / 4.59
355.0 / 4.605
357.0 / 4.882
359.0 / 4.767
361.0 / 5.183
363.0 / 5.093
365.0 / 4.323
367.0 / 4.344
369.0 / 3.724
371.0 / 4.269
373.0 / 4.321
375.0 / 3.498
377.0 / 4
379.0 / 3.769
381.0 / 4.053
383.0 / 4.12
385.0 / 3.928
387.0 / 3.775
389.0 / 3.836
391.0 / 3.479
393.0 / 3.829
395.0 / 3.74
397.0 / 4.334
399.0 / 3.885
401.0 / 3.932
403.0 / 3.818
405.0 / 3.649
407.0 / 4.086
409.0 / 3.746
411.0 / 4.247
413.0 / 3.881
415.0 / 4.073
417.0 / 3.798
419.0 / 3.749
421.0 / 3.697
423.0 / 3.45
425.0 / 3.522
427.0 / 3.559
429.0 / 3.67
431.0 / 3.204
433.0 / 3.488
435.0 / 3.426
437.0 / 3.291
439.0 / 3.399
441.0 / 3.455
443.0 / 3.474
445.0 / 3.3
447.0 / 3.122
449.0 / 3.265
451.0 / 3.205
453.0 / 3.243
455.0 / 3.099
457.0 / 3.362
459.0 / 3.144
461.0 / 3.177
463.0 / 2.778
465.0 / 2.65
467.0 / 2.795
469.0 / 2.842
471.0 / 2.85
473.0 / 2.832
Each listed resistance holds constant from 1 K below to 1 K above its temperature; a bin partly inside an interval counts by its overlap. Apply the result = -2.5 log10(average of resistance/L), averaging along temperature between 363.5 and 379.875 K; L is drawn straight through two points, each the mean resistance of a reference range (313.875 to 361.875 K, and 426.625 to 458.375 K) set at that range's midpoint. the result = 0.08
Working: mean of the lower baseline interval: 4.88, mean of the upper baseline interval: 3.34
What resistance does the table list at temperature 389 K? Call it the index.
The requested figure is 3.836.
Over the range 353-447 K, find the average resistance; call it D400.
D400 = 3.9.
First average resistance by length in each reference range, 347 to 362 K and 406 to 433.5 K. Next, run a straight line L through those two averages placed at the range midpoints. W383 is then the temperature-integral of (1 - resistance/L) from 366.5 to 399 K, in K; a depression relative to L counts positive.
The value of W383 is 3.2 K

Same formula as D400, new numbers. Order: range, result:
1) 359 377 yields 4.35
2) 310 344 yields 4.85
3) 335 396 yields 4.42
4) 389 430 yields 3.81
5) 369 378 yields 3.99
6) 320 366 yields 4.87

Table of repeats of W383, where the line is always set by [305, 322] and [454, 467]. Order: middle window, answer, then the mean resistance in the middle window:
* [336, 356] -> -1.9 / 4.94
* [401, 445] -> -1.8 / 3.65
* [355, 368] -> -1.3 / 4.75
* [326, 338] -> -0.3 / 4.82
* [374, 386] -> 0.5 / 3.89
